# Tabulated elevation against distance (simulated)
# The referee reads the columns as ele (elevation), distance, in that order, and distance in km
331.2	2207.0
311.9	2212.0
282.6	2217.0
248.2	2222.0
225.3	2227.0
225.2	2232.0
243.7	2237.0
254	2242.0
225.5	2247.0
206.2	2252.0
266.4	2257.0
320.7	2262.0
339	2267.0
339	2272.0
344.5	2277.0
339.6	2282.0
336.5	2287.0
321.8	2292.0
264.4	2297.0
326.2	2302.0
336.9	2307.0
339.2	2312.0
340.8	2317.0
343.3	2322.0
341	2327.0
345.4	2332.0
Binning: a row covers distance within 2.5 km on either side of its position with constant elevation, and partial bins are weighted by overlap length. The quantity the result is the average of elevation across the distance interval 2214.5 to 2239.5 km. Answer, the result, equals 245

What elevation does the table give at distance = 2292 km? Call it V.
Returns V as 321.8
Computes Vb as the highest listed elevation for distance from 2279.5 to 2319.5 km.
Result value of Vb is 340.8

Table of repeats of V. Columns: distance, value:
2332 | 345.4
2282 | 339.6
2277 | 344.5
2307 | 336.9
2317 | 340.8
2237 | 243.7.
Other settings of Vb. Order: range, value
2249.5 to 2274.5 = 339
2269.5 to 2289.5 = 344.5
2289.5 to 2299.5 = 321.8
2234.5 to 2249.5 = 254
